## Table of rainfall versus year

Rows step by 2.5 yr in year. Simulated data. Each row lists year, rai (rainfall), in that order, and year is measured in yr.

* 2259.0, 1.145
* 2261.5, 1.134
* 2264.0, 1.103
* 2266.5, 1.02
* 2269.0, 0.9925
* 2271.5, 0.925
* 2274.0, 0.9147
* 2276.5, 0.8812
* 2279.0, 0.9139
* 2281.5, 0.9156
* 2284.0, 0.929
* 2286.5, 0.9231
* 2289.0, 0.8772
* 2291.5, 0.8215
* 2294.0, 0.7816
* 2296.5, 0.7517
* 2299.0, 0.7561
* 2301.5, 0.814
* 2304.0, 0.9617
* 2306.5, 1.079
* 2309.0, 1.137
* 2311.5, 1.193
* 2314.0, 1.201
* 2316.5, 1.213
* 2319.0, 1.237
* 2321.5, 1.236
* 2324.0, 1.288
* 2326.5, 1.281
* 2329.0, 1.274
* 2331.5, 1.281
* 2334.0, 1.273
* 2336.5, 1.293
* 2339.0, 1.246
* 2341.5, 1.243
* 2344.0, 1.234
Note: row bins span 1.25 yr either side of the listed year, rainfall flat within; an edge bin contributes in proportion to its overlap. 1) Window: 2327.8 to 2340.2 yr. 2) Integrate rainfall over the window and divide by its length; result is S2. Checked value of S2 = 1.27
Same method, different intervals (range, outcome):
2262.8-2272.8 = 1.01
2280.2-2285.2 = 0.922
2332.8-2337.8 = 1.28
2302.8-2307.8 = 1.02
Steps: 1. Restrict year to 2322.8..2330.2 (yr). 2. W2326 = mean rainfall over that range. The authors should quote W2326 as 1.28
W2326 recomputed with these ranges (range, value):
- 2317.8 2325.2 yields 1.25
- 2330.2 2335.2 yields 1.28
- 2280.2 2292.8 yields 0.893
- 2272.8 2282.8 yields 0.906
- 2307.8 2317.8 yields 1.19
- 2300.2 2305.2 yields 0.886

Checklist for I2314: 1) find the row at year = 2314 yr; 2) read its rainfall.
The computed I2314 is 1.201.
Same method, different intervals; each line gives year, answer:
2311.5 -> 1.193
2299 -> 0.7561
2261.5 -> 1.134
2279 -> 0.9139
